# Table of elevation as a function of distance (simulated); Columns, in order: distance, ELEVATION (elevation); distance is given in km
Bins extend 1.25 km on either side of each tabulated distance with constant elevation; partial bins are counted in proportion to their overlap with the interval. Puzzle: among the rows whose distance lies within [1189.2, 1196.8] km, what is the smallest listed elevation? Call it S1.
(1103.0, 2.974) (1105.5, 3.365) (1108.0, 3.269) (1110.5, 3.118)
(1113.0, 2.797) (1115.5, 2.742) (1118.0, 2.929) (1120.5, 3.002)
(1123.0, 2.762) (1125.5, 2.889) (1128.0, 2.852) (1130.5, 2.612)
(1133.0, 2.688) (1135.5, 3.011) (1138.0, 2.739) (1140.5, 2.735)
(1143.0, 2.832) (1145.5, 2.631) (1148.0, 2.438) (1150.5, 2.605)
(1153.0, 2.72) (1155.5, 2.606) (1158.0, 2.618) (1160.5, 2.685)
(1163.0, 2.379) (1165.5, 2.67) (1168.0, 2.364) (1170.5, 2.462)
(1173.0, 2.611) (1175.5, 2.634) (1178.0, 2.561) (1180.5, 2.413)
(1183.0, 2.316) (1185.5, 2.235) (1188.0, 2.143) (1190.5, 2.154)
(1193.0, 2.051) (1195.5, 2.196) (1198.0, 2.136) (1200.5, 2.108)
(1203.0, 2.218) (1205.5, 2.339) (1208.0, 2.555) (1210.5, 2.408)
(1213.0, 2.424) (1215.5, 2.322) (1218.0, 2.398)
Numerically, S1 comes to 2.051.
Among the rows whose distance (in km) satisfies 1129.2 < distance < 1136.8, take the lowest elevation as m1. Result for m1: 2.612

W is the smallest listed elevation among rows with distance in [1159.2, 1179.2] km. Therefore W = 2.364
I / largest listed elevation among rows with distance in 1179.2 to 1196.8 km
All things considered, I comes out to 2.413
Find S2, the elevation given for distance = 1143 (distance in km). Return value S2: 2.832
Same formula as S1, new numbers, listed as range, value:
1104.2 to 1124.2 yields 2.742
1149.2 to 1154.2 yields 2.605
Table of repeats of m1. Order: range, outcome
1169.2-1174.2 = 2.462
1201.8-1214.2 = 2.218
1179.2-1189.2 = 2.143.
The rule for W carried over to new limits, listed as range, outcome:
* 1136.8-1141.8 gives 2.735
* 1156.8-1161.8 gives 2.618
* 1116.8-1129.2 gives 2.762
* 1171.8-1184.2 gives 2.316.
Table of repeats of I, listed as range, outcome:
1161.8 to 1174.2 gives 2.67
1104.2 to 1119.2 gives 3.365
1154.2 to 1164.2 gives 2.685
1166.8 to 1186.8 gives 2.634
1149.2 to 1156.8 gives 2.72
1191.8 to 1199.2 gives 2.196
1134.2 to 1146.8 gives 3.011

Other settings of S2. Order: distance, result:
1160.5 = 2.685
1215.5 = 2.322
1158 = 2.618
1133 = 2.688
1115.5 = 2.742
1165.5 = 2.67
